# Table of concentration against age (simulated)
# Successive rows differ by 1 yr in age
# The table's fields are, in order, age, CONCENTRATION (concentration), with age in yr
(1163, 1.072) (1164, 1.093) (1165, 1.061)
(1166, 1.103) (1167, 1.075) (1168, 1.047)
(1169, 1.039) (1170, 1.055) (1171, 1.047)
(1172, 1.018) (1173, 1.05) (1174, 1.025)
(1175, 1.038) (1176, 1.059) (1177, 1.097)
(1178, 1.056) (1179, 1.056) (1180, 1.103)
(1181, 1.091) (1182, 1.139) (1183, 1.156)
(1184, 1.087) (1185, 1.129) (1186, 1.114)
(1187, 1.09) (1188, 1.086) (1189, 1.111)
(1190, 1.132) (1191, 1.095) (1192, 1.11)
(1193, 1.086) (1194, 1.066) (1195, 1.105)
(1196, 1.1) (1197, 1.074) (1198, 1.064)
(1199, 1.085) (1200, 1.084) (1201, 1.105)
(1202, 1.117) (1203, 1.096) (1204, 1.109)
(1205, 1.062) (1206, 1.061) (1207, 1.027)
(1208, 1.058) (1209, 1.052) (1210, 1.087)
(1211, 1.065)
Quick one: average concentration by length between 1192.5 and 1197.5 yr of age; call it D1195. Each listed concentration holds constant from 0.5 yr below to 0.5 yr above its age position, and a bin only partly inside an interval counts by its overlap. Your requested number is 1.09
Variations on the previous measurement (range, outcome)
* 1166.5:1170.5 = 1.05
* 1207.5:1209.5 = 1.06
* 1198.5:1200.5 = 1.08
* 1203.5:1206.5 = 1.08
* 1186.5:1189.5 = 1.1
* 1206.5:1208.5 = 1.04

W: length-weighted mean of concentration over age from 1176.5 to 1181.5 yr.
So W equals 1.08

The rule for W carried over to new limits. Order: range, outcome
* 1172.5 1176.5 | 1.04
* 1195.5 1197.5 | 1.09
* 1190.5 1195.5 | 1.09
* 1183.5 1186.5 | 1.11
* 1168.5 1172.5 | 1.04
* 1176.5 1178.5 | 1.08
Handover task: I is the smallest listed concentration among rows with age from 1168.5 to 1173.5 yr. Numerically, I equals 1.018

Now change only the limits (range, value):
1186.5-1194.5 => 1.066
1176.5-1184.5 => 1.056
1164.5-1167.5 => 1.061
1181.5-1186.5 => 1.087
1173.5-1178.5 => 1.025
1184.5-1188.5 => 1.086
